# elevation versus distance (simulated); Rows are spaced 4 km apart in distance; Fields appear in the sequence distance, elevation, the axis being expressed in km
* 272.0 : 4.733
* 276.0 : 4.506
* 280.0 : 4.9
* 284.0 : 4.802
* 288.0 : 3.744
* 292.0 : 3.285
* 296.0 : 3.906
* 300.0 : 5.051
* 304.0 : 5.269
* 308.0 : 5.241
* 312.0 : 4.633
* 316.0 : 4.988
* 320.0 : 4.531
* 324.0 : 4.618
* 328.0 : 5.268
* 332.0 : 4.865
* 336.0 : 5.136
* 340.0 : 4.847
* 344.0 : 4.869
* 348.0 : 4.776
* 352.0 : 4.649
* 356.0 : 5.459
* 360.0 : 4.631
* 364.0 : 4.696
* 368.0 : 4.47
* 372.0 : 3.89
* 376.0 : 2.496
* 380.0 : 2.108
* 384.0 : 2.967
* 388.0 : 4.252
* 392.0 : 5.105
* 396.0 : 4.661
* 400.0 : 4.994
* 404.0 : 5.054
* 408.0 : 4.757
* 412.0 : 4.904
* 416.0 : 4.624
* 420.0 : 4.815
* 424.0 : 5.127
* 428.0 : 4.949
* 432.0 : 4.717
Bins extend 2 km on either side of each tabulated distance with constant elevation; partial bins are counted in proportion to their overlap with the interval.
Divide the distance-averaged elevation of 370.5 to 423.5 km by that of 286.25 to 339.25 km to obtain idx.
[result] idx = 0.9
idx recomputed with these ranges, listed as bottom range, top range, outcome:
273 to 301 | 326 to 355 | 1.15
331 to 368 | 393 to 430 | 1.00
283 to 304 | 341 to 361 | 1.15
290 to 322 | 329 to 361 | 1.07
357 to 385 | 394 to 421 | 1.31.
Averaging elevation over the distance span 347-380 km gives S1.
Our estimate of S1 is 4.23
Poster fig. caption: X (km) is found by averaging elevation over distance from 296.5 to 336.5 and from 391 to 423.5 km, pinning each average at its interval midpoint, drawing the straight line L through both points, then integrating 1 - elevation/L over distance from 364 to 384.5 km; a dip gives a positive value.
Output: 6.4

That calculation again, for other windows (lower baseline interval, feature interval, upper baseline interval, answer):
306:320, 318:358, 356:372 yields -1.22 km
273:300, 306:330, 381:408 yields -3.10 km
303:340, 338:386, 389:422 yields 7.26 km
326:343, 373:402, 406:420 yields 6.24 km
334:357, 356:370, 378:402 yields -0.44 km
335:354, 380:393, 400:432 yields 3.06 km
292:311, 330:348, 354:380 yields -2.31 km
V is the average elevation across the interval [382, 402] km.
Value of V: 4.4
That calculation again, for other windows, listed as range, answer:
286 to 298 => 3.65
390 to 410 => 4.91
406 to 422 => 4.78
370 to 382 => 2.83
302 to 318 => 5.03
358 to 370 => 4.6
